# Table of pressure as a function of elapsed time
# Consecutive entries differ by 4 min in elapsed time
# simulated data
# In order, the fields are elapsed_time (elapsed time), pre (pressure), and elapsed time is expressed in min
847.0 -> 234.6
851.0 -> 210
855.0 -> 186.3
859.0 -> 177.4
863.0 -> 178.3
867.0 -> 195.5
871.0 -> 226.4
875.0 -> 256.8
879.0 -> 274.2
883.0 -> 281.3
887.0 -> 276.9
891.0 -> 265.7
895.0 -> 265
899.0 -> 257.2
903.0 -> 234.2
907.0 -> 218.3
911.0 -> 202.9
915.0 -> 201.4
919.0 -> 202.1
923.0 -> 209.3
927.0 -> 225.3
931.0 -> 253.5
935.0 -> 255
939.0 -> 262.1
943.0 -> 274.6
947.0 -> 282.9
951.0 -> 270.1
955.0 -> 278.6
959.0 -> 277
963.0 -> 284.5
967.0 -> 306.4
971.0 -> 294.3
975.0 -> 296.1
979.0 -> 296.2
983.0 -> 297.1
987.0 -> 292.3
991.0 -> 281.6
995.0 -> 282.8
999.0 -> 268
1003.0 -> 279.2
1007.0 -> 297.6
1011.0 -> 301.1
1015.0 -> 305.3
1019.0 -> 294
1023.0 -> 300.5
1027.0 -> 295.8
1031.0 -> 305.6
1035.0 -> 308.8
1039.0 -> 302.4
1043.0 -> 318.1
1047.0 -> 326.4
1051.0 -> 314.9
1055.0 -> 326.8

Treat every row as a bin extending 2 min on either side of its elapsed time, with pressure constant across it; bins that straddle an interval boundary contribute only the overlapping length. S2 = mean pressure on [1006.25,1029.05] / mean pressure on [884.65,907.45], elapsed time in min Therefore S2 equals 1.17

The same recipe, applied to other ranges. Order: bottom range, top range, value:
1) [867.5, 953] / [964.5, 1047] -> 1.20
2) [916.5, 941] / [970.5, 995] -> 1.25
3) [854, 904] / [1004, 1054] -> 1.29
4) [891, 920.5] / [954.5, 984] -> 1.27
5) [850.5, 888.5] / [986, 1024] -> 1.28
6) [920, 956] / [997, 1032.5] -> 1.15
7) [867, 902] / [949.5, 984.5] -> 1.12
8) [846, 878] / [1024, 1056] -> 1.49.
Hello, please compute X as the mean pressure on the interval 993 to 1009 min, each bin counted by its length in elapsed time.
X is 282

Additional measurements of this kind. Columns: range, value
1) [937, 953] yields 272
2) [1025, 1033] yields 301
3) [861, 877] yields 214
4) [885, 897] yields 269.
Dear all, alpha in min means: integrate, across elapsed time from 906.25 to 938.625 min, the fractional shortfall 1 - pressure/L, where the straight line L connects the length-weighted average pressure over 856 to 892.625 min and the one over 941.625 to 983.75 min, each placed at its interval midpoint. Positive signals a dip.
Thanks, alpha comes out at 5.0 min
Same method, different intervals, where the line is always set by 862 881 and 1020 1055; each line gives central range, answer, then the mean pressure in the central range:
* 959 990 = -1.64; 294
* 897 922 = 2.84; 219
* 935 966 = -0.93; 275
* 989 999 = 0.32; 279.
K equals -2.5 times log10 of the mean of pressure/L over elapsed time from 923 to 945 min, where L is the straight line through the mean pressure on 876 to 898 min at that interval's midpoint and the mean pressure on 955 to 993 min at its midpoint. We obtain 0.13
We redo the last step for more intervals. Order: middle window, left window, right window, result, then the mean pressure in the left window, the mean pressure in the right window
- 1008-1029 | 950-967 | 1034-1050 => 0.02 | 281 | 314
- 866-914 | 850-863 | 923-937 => -0.17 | 188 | 240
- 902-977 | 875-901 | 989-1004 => 0.08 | 269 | 278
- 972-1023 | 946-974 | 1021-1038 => 0.01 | 285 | 303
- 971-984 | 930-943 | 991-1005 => -0.09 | 260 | 277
